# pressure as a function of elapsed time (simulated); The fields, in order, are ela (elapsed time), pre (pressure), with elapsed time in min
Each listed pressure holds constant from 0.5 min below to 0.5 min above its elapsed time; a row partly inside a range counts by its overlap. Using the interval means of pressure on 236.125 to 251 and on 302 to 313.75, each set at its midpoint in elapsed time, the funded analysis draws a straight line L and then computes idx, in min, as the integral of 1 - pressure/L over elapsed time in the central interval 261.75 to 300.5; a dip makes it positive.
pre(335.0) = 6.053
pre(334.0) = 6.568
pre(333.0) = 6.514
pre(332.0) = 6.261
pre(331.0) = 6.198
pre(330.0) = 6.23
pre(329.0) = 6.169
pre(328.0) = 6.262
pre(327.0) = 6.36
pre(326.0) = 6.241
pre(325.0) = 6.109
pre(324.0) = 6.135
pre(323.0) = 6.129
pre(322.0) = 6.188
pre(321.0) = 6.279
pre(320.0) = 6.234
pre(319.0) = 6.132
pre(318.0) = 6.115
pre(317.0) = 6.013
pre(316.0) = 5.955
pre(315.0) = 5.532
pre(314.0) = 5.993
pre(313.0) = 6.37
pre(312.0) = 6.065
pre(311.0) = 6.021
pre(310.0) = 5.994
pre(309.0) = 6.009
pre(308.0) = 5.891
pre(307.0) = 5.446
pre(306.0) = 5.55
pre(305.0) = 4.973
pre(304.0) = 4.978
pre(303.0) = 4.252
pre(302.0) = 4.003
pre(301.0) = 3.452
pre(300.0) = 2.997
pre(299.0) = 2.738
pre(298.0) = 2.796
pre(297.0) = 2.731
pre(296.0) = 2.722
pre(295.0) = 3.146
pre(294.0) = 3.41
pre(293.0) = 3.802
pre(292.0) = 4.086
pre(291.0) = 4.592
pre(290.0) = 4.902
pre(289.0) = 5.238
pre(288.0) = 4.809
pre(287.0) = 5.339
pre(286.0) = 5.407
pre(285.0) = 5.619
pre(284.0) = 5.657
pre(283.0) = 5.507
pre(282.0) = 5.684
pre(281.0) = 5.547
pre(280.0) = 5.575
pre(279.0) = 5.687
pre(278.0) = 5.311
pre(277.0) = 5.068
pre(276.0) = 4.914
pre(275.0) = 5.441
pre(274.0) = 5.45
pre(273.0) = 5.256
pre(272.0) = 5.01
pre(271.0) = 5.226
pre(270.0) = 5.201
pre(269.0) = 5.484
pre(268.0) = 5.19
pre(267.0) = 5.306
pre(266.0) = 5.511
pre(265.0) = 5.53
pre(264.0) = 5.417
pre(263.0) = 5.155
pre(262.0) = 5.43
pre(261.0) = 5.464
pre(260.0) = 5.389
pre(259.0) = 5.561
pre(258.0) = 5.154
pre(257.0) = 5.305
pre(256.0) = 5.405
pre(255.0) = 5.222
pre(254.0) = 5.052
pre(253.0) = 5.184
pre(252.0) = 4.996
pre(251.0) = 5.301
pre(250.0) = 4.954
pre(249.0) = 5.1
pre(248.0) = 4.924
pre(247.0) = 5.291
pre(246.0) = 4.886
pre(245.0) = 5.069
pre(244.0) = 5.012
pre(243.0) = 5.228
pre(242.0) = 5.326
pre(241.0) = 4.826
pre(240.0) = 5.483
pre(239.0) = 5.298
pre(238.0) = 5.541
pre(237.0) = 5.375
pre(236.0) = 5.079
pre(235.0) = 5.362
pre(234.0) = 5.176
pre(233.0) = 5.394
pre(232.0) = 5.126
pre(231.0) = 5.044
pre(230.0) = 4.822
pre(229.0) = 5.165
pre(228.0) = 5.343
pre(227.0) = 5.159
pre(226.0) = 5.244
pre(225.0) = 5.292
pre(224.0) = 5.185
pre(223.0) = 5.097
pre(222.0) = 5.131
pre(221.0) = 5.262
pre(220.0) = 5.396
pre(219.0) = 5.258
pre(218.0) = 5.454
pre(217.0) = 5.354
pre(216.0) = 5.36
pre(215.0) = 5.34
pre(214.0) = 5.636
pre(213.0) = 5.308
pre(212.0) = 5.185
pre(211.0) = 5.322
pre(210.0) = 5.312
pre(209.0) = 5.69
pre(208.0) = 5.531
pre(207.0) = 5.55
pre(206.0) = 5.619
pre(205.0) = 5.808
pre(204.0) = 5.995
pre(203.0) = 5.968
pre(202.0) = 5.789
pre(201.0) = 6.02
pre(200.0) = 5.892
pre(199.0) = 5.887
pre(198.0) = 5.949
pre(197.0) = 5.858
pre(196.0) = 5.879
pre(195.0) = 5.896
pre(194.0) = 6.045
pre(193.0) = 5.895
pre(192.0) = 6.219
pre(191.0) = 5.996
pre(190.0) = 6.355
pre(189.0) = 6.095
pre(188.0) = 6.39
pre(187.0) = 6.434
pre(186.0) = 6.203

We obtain 4.0 min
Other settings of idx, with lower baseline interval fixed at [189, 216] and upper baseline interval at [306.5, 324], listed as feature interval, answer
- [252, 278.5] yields 2.8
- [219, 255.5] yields 4.2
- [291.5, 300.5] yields 4.2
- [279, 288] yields 0.7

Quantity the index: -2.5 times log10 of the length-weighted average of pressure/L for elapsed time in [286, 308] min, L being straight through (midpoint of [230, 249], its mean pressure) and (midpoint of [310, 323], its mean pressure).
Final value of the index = 0.37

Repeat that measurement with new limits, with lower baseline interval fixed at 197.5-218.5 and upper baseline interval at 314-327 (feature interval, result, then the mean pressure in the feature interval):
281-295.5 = 0.23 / 4.83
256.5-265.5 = 0.09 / 5.38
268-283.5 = 0.11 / 5.35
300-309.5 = 0.24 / 4.85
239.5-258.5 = 0.13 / 5.14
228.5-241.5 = 0.10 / 5.21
